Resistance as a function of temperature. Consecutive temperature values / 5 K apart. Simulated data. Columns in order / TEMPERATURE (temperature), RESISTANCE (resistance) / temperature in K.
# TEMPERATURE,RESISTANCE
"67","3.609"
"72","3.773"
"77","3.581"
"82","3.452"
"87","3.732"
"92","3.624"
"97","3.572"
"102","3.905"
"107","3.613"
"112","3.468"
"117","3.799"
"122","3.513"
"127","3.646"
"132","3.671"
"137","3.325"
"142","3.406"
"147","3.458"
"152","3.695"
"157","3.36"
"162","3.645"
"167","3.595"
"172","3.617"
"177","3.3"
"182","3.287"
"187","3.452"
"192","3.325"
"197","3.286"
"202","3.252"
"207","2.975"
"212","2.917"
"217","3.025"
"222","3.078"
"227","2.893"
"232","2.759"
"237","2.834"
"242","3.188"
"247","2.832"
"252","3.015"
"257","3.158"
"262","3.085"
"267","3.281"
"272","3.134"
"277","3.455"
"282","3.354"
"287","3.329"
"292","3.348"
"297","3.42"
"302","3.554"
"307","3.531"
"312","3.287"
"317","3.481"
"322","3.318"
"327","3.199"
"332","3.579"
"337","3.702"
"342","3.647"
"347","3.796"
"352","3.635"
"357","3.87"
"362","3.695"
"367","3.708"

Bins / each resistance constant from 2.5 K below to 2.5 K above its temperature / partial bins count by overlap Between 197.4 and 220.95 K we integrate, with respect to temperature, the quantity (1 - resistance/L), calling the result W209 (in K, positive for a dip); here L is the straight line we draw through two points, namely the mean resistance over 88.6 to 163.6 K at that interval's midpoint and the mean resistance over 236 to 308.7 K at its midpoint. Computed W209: 2.2 K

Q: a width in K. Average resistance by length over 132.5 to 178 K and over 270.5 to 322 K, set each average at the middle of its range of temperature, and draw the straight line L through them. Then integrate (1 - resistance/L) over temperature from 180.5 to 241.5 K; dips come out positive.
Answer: 6.5 K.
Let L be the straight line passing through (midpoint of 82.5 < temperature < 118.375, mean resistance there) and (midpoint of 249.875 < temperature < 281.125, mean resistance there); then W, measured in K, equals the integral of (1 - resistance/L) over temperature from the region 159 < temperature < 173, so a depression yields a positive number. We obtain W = -0.5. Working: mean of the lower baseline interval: 3.66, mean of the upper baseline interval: 3.2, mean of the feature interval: 3.61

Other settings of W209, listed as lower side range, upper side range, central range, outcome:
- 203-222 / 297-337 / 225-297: 1.8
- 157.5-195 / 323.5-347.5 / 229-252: 3.8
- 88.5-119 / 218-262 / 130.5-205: -2.2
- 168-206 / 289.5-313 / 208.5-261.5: 6.5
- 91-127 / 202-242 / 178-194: -0.9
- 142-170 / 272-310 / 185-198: 0.5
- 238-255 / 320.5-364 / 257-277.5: -0.5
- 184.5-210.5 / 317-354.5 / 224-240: 2.3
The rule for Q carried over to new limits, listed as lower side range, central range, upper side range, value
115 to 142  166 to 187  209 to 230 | -1.19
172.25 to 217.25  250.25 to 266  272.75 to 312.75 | 1.11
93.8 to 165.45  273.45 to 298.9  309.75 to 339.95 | 0.67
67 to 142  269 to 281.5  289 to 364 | 0.88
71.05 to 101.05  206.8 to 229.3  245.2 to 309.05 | 2.69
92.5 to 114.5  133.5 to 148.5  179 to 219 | 0.23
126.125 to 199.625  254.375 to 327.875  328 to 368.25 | 5.83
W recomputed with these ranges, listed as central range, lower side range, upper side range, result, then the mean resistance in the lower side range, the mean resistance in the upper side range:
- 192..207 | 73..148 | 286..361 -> 1.4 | 3.59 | 3.52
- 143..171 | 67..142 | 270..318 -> 0.0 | 3.61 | 3.39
